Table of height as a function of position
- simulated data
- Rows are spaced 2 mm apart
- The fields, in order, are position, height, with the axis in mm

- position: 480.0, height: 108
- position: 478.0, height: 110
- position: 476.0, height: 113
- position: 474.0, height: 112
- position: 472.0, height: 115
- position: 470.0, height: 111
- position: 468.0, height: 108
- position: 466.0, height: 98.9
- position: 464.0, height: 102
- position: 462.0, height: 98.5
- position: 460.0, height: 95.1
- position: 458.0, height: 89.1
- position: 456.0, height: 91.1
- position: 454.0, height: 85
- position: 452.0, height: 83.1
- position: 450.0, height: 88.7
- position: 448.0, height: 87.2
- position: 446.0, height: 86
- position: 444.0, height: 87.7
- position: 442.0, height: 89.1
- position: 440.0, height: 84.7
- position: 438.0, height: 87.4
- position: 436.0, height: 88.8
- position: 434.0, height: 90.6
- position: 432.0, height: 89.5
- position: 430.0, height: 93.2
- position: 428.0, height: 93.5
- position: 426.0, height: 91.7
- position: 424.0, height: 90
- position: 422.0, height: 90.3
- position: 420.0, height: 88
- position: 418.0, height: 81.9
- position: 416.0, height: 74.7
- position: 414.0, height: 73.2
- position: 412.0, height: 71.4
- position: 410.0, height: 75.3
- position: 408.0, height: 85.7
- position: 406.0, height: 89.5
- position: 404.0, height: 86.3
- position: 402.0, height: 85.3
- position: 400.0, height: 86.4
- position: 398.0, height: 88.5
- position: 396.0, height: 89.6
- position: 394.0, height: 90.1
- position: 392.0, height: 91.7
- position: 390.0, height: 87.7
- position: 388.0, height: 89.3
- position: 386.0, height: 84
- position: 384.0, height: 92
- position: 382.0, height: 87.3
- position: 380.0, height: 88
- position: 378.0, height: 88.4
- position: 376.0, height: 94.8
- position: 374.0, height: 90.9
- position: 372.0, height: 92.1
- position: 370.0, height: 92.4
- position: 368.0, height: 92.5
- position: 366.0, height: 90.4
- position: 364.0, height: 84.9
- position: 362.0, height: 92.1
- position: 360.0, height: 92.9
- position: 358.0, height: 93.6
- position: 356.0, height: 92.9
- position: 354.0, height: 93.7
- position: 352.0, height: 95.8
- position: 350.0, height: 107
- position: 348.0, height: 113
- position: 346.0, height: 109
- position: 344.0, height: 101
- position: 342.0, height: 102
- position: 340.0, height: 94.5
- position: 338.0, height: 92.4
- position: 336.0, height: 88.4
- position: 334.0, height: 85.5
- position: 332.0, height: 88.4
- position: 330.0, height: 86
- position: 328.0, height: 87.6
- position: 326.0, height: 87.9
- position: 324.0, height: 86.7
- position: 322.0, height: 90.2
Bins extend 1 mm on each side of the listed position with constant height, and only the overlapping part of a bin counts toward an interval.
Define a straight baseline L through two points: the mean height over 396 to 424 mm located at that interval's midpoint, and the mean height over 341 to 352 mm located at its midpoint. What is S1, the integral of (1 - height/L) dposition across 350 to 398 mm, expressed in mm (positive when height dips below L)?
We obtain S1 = 2.3 mm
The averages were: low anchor 105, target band 91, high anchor 83.3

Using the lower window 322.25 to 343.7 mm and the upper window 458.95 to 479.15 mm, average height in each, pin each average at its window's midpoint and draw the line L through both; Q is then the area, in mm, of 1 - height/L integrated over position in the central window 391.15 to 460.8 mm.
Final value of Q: 9.92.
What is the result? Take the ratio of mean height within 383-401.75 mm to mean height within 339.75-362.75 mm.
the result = 0.9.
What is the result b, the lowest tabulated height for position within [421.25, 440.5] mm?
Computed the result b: 84.7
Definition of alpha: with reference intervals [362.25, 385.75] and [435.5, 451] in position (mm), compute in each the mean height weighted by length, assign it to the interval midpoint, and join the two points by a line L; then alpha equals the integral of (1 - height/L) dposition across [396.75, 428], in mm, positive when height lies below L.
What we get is 1.6 mm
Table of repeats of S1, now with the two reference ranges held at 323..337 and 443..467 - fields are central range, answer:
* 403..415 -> 1.3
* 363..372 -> -0.2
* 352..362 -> -0.6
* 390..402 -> 0.1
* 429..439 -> 0.1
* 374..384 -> -0.1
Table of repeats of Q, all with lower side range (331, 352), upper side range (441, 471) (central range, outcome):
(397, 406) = 0.8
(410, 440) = 2.9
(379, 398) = 1.4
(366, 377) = 0.5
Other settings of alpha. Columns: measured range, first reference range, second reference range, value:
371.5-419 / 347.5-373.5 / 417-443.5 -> 3.05 mm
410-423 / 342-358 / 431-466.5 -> 1.96 mm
